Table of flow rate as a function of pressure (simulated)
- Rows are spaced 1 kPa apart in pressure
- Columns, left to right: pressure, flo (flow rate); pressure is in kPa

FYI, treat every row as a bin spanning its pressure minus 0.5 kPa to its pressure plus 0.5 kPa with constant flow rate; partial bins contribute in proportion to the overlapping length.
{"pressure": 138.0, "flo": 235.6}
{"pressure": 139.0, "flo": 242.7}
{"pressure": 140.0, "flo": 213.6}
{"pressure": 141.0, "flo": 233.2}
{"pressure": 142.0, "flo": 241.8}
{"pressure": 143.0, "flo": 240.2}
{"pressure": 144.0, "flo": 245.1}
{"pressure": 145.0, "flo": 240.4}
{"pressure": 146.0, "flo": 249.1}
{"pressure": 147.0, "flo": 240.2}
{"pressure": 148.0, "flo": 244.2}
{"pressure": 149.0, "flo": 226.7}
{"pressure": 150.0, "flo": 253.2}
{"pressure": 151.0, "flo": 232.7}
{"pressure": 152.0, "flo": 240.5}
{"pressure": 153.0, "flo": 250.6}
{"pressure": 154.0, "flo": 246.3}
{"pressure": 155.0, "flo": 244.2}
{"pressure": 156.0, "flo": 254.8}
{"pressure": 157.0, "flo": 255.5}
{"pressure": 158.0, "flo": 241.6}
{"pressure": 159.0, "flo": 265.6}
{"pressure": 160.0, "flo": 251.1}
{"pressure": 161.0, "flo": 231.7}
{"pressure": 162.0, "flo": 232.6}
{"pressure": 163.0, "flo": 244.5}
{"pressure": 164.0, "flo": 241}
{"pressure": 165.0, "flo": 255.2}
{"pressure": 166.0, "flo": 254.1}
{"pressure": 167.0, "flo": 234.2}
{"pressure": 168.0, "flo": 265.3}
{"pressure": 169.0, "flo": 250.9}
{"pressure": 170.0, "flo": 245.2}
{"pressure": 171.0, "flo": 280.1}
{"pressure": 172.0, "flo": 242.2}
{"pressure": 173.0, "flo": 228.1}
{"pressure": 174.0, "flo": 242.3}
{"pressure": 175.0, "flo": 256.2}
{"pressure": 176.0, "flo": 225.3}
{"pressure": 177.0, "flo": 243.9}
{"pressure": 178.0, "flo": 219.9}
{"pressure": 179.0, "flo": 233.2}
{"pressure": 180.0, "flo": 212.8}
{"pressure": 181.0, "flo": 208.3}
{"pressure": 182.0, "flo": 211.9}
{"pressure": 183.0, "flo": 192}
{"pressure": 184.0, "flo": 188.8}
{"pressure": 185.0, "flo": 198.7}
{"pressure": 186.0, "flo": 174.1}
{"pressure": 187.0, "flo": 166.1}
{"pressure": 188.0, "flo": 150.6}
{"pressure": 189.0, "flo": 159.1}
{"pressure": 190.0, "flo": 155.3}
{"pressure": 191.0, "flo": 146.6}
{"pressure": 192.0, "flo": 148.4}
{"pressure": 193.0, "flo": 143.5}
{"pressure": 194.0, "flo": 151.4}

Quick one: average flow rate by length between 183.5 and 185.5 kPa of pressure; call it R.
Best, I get 194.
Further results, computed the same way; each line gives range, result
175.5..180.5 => 227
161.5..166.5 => 245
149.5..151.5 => 243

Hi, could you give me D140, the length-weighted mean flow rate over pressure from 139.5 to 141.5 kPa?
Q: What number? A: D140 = 223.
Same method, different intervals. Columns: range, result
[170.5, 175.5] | 250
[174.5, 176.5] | 241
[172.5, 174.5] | 235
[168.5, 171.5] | 259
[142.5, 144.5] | 243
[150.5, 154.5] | 243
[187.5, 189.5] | 155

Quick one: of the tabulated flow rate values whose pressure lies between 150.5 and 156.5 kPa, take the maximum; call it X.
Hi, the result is 254.8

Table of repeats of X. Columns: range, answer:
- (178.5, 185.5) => 233.2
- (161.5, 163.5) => 244.5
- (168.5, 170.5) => 250.9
